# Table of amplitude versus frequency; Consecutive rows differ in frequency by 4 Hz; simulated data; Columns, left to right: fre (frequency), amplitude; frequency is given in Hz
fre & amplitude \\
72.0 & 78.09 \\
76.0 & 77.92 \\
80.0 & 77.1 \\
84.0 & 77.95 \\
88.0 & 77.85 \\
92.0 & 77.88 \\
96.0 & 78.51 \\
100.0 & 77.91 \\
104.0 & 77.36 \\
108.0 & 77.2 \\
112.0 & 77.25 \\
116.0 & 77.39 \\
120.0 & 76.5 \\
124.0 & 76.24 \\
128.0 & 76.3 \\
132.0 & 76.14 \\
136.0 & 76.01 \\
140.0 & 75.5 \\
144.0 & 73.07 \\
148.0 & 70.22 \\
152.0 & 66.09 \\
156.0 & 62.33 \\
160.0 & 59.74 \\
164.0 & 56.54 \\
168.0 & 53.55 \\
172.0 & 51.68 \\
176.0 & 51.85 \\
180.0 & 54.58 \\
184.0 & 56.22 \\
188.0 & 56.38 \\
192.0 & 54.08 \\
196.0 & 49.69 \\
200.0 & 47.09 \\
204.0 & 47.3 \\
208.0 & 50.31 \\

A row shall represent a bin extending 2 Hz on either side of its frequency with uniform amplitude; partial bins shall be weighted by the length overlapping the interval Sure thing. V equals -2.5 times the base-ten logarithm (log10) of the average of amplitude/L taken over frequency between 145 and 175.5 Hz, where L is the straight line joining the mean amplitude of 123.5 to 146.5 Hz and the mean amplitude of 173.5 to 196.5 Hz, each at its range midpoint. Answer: 0.08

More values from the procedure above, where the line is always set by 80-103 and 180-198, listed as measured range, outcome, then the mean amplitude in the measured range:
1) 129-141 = -0.13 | 76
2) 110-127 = -0.08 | 76.8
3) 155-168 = 0.05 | 58.4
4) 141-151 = -0.11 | 71.5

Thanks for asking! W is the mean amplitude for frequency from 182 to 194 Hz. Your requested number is 55.6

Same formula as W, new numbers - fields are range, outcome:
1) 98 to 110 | 77.5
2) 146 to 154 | 68.2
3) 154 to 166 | 59.5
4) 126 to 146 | 75.4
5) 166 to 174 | 52.6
